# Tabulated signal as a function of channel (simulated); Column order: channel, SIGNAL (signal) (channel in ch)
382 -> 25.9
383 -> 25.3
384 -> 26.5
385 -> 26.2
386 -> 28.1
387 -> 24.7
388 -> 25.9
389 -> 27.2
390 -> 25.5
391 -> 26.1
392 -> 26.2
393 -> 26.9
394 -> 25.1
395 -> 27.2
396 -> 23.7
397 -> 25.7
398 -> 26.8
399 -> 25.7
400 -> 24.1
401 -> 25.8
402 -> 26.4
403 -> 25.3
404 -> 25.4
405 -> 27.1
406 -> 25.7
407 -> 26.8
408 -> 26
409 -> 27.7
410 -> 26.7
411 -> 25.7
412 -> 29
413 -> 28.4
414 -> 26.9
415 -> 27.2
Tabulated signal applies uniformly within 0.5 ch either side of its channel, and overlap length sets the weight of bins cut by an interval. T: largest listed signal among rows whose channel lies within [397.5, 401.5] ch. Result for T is 26.8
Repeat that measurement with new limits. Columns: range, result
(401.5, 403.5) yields 26.4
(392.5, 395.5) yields 27.2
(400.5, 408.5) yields 27.1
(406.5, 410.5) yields 27.7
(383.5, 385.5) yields 26.5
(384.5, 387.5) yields 28.1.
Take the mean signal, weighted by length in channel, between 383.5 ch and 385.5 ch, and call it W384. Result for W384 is 26.4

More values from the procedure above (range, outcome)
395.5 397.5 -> 24.7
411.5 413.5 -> 28.7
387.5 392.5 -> 26.2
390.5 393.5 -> 26.4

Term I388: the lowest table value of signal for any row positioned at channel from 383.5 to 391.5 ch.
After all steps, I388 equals 24.7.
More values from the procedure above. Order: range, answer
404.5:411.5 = 25.7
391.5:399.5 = 23.7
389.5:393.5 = 25.5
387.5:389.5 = 25.9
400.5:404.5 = 25.3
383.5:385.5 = 26.2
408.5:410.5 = 26.7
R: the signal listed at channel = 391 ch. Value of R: 26.1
